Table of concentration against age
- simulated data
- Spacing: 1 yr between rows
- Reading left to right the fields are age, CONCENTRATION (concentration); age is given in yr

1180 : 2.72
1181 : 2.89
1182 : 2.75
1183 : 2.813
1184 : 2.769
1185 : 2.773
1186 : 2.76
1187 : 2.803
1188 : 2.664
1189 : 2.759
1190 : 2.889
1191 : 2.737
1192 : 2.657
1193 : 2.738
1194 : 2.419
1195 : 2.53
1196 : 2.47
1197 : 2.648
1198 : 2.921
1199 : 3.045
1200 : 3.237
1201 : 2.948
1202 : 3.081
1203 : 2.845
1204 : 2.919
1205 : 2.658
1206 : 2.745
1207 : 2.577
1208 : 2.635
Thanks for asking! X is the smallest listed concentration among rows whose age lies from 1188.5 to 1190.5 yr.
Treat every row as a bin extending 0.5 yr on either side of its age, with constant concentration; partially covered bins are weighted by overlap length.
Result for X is 2.759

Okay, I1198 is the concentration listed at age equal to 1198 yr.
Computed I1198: 2.921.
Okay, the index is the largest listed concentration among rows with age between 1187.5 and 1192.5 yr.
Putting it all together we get 2.889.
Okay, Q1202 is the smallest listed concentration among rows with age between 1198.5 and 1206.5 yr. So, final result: 2.658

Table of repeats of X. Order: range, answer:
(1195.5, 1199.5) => 2.47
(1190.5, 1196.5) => 2.419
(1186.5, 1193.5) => 2.657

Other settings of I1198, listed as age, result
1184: 2.769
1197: 2.648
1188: 2.664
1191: 2.737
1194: 2.419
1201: 2.948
